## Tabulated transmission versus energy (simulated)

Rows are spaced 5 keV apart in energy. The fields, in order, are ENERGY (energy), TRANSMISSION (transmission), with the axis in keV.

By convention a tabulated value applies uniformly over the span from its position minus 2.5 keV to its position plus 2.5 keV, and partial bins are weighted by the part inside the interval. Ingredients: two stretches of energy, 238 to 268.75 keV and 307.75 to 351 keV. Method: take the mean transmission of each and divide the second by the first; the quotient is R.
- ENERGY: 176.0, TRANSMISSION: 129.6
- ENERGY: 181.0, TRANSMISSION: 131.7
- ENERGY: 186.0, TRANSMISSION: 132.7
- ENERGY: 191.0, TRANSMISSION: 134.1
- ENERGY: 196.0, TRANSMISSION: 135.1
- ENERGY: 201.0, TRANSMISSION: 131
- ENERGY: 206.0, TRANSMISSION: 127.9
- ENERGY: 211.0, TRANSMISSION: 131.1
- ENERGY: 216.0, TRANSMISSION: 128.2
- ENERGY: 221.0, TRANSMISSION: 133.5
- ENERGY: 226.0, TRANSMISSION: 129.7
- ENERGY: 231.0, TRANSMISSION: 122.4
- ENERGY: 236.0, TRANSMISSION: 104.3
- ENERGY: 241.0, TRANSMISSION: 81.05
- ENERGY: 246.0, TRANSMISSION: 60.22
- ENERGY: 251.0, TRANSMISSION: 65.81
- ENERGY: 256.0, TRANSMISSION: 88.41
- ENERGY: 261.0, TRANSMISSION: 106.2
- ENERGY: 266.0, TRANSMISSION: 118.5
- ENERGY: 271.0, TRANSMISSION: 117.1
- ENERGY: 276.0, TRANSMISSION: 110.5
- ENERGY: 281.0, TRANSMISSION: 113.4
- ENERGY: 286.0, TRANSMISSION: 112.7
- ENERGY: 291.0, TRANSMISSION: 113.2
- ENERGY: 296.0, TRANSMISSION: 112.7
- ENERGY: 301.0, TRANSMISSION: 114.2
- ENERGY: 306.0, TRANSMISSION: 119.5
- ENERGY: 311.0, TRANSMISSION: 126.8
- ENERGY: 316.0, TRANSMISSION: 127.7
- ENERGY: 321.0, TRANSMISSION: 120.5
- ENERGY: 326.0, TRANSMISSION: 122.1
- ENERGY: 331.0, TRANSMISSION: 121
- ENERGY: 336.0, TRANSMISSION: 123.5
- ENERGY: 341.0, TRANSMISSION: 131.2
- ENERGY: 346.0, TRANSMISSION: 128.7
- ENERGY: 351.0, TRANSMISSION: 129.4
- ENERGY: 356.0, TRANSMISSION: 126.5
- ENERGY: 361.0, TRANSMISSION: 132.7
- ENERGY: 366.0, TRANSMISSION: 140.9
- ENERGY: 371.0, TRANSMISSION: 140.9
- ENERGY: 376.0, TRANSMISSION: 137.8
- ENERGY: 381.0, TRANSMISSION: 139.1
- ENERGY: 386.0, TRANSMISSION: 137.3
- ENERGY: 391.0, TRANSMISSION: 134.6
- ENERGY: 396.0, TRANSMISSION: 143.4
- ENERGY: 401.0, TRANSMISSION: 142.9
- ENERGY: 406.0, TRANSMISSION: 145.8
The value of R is 1.44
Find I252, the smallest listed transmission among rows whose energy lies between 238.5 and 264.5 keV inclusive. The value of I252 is 60.22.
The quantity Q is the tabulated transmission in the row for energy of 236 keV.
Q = 104.3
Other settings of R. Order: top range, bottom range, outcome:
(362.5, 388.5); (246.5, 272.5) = 1.45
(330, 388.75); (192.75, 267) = 1.20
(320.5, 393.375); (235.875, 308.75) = 1.28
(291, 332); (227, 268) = 1.27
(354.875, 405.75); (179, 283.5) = 1.21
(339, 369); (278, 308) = 1.15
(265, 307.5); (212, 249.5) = 1.06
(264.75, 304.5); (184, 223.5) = 0.87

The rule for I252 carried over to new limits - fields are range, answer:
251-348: 65.81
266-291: 110.5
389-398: 134.6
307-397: 120.5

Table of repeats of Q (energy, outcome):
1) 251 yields 65.81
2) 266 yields 118.5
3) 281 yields 113.4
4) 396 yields 143.4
